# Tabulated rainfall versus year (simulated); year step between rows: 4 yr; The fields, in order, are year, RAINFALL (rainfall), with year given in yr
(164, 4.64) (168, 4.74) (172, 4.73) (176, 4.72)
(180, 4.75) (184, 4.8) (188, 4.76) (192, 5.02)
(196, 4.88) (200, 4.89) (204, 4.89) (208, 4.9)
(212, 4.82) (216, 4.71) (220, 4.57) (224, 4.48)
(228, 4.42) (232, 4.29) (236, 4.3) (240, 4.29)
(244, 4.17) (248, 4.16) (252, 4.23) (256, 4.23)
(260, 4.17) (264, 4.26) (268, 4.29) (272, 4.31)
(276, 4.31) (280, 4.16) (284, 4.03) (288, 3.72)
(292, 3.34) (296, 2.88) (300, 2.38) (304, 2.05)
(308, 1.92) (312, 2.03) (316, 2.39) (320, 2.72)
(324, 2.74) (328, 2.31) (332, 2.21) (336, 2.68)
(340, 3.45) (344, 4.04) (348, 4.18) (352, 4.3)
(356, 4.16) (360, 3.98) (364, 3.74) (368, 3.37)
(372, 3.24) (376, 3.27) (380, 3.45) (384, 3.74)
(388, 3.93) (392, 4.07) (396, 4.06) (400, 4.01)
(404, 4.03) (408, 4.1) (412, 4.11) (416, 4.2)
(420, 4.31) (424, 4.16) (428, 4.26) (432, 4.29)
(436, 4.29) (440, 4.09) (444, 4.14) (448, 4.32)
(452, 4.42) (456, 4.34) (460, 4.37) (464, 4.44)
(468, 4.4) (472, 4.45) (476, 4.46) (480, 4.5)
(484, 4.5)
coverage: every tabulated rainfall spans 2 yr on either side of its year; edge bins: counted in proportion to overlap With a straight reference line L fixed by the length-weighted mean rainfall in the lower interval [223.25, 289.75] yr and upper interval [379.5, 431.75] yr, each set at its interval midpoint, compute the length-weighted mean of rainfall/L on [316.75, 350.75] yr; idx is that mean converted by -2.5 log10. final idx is 0.33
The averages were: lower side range 4.22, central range 3.05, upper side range 4.06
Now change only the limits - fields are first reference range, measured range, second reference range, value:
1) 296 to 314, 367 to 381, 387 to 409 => 0.07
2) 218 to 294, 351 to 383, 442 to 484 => 0.17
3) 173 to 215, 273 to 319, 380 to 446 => 0.43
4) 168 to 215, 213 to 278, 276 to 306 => -0.09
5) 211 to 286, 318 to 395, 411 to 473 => 0.24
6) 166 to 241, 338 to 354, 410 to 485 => 0.12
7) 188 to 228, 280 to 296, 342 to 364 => 0.20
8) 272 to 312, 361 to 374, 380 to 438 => 0.08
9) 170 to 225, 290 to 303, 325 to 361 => 0.35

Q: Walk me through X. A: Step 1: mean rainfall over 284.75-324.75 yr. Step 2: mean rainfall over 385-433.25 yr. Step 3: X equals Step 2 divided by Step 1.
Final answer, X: 1.55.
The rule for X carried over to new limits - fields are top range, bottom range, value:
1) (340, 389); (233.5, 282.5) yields 0.89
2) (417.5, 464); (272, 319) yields 1.39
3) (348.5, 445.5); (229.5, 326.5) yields 1.12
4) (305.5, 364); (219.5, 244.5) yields 0.71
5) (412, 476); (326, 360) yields 1.25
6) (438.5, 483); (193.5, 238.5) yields 0.94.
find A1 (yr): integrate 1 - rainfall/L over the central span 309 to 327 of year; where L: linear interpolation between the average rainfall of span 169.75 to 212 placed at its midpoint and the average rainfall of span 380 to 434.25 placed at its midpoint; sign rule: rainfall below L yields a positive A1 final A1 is 8.0 yr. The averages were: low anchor 4.83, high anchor 4.07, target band 2.43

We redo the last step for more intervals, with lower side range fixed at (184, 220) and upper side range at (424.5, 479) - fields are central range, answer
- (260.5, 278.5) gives 1.6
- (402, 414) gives 0.9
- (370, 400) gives 5.1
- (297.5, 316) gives 9.9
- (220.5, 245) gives 2.2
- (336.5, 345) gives 1.9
